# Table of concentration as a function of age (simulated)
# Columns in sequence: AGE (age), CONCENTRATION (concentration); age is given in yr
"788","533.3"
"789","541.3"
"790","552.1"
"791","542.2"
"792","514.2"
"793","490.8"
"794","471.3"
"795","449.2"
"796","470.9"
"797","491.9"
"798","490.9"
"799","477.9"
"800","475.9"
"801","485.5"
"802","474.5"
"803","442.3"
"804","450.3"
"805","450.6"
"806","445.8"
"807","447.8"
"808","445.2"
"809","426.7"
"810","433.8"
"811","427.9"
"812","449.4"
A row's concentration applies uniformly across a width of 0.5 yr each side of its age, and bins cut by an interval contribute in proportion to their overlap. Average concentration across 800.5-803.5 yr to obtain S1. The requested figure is 467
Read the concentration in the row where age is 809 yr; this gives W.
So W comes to 426.7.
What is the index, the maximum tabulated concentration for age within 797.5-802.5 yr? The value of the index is 490.9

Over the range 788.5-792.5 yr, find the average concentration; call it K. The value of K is 537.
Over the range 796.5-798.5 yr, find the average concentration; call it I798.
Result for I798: 491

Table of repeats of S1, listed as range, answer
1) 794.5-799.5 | 476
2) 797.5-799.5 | 484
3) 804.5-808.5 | 447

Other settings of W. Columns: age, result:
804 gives 450.3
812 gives 449.4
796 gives 470.9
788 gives 533.3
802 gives 474.5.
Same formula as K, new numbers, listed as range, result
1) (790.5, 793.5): 516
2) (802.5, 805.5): 448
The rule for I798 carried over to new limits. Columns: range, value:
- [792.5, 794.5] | 481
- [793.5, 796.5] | 464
